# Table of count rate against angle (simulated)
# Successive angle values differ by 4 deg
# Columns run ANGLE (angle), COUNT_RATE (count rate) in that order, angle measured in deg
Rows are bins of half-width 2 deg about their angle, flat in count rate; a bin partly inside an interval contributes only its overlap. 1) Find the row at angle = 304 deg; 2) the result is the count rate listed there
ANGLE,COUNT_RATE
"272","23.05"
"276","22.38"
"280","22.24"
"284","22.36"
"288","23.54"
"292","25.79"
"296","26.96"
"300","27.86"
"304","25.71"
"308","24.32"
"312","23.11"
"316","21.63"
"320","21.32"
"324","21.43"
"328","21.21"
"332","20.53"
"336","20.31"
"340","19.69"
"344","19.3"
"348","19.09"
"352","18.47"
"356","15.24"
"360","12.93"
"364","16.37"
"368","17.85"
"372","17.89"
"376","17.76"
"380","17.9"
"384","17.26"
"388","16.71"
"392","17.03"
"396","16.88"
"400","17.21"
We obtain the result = 25.71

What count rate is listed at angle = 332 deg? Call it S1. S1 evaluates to 20.53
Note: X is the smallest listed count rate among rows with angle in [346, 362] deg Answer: 12.93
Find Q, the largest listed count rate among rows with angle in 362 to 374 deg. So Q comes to 17.89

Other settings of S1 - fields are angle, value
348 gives 19.09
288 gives 23.54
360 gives 12.93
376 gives 17.76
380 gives 17.9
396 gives 16.88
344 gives 19.3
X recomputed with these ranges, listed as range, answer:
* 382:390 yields 16.71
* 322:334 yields 20.53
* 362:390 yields 16.37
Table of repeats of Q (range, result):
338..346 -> 19.69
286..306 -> 27.86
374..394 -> 17.9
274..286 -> 22.38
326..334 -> 21.21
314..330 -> 21.63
